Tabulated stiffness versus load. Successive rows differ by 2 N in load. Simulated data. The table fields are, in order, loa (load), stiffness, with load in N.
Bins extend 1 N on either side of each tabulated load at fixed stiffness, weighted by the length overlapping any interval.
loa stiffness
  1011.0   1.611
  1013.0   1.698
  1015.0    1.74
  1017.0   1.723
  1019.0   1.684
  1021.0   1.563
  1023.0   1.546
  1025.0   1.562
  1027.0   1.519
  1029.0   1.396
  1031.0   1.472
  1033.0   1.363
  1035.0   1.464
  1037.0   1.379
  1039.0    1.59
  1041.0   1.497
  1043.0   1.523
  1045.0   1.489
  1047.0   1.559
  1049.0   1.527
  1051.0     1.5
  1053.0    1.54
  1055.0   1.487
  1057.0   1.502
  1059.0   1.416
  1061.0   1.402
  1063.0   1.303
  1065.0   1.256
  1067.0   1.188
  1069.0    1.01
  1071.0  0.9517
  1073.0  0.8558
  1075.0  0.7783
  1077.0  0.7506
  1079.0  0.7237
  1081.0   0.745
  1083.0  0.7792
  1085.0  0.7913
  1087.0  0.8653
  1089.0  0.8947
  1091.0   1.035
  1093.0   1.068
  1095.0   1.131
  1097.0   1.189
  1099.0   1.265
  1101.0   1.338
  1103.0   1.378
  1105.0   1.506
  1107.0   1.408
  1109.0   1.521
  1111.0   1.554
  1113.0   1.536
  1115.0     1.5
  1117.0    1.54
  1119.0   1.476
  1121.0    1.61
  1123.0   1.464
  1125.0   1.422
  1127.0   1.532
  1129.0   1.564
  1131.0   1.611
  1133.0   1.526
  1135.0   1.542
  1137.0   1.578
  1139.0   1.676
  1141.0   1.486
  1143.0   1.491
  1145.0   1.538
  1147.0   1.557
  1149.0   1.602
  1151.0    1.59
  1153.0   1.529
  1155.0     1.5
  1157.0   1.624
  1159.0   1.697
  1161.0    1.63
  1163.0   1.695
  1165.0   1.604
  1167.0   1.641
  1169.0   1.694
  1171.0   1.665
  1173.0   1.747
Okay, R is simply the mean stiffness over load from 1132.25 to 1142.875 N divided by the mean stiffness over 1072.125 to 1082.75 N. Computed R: 2.02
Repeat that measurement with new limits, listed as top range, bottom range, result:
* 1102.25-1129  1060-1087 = 1.56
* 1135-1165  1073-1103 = 1.64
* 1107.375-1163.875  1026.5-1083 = 1.21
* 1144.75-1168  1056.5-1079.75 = 1.47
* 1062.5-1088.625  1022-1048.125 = 0.61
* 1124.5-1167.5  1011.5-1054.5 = 1.02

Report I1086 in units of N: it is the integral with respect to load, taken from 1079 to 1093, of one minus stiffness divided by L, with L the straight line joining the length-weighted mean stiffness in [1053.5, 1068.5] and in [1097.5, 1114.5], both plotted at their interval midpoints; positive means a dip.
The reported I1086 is 5.4 N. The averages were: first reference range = 1.36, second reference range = 1.43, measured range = 0.858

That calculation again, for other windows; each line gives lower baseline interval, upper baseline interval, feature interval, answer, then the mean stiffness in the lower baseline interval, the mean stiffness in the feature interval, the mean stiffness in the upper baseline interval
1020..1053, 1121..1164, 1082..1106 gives 6.8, 1.5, 1.1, 1.57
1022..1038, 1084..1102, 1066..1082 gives 4.2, 1.46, 0.875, 1.06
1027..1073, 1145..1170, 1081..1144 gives 7.0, 1.39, 1.35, 1.61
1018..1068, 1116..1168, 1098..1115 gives 1.0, 1.47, 1.44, 1.57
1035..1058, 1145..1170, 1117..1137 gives 0.7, 1.51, 1.53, 1.61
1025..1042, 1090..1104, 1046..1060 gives -1.2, 1.47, 1.5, 1.2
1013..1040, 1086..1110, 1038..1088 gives 6.8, 1.54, 1.2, 1.22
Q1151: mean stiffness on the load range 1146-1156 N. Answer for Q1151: 1.56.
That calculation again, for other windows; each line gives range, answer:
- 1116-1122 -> 1.54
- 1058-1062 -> 1.41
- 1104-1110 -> 1.48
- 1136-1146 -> 1.55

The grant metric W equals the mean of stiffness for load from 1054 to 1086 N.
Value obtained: 1.06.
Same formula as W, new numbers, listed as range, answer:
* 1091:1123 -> 1.39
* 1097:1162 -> 1.52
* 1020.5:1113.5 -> 1.28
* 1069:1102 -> 0.949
